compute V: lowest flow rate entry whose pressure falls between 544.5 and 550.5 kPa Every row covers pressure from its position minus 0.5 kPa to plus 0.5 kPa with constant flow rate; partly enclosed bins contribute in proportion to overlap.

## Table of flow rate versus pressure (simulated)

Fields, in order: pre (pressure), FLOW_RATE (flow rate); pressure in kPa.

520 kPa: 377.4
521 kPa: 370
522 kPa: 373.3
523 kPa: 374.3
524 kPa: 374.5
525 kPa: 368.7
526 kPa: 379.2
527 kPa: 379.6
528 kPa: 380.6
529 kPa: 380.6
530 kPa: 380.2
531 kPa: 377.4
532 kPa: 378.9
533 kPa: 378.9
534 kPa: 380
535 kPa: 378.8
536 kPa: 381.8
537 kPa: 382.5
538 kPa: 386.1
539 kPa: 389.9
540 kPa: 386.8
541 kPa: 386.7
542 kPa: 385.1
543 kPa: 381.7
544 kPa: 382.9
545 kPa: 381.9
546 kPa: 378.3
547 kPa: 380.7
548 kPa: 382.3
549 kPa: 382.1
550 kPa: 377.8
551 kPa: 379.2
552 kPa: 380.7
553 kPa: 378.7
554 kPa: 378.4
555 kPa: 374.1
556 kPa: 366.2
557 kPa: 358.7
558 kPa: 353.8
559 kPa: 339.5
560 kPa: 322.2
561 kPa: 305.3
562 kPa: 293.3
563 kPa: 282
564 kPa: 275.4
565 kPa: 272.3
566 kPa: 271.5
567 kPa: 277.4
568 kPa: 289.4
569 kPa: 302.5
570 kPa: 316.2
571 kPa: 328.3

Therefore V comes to 377.8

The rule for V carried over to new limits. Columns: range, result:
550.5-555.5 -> 374.1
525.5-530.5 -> 379.2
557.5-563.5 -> 282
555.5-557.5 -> 358.7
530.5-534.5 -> 377.4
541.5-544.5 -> 381.7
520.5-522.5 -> 370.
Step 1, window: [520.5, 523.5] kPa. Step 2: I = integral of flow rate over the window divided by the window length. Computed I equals 373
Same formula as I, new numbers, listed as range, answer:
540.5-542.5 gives 386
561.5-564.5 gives 284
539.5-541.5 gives 387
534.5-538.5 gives 382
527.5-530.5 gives 380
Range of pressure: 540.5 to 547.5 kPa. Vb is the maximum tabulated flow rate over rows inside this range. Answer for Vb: 386.7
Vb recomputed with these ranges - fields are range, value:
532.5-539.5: 389.9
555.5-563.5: 366.2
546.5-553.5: 382.3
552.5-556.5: 378.7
